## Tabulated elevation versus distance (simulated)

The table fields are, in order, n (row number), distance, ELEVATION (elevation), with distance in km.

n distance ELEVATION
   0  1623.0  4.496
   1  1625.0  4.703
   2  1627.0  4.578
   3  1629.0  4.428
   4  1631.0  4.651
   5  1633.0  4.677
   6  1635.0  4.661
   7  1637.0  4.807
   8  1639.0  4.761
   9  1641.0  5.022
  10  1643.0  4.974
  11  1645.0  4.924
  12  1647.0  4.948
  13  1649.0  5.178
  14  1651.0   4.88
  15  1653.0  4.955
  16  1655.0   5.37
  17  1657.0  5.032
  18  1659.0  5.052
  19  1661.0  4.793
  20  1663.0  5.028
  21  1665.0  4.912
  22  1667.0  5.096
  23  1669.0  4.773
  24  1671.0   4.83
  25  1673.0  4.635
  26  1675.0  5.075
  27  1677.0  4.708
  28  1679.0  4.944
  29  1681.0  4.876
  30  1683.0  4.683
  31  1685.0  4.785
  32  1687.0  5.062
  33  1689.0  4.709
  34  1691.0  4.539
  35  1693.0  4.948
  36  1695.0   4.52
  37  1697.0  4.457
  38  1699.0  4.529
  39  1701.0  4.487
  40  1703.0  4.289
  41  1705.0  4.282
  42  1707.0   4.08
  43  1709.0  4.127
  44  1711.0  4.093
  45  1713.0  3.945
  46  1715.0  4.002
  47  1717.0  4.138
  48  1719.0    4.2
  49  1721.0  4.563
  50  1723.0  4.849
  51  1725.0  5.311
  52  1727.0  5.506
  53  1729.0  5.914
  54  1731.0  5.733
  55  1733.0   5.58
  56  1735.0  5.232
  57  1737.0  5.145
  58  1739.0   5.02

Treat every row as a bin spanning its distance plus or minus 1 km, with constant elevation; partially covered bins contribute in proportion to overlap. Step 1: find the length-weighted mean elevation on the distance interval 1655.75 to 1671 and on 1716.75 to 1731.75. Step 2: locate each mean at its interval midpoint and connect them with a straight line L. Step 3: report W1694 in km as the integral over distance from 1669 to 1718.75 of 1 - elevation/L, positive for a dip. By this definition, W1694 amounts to 4.7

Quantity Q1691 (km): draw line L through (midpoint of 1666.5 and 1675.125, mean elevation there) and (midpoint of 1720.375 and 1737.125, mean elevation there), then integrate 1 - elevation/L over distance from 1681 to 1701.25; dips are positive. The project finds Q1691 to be 1.34 km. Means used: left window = 4.85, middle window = 4.69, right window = 5.34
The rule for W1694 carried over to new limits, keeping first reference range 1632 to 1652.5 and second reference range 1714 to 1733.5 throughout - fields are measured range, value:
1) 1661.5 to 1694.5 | 0.50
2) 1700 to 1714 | 2.16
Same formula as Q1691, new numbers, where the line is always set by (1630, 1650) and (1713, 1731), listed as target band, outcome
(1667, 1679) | 0.00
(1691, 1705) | 0.89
